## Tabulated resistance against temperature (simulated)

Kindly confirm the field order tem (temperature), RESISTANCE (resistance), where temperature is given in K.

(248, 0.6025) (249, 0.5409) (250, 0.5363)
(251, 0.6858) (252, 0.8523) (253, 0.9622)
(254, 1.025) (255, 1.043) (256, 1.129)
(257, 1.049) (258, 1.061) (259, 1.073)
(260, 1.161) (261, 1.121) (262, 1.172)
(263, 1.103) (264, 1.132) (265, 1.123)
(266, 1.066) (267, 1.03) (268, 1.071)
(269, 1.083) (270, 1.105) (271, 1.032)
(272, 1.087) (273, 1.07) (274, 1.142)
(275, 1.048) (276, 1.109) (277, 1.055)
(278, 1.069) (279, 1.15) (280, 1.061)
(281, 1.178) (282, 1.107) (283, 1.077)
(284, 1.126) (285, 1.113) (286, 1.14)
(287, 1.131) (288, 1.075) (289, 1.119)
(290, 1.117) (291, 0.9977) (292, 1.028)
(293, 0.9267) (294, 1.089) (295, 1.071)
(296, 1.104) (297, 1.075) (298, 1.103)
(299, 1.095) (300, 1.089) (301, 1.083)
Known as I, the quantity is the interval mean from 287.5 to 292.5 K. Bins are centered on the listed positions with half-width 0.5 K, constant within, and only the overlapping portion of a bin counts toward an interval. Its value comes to 1.07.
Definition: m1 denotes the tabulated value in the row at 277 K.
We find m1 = 1.055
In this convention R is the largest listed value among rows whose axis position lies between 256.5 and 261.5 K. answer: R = 1.161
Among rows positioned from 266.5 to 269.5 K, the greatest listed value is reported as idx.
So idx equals 1.083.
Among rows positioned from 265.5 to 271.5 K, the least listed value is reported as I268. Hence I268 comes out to 1.03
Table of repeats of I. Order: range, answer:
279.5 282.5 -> 1.12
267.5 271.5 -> 1.07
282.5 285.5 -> 1.11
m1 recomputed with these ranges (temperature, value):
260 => 1.161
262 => 1.172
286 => 1.14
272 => 1.087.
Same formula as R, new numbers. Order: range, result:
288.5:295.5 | 1.119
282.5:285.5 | 1.126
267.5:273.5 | 1.105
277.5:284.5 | 1.178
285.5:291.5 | 1.14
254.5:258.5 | 1.129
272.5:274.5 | 1.142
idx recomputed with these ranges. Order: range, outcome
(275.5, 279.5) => 1.15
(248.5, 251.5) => 0.6858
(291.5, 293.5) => 1.028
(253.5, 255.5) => 1.043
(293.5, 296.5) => 1.104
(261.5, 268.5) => 1.172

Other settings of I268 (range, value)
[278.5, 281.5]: 1.061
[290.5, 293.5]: 0.9267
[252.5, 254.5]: 0.9622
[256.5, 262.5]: 1.049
